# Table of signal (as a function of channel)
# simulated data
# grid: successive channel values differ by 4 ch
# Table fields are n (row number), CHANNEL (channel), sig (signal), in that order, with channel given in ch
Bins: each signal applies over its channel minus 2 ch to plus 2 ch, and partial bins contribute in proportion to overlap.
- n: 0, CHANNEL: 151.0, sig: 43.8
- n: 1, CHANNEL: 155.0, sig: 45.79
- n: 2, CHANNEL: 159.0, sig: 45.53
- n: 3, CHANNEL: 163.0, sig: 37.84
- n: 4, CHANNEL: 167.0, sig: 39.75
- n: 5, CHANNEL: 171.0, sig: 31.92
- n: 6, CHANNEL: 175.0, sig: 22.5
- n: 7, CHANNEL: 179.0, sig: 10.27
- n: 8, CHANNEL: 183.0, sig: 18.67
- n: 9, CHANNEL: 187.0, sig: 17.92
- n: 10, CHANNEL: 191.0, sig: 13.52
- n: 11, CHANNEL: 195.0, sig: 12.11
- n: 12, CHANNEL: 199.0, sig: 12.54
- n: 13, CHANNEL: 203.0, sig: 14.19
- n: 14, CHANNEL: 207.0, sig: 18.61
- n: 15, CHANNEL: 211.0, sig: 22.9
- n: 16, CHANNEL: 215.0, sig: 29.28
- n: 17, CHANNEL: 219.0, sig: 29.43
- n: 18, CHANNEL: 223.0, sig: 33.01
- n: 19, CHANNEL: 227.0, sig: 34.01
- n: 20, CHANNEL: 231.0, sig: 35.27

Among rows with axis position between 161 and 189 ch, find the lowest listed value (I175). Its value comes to 10.27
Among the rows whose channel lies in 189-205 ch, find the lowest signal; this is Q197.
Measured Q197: 12.11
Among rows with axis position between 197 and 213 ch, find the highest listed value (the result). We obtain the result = 22.9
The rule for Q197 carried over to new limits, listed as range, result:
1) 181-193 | 13.52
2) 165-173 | 31.92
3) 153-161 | 45.53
